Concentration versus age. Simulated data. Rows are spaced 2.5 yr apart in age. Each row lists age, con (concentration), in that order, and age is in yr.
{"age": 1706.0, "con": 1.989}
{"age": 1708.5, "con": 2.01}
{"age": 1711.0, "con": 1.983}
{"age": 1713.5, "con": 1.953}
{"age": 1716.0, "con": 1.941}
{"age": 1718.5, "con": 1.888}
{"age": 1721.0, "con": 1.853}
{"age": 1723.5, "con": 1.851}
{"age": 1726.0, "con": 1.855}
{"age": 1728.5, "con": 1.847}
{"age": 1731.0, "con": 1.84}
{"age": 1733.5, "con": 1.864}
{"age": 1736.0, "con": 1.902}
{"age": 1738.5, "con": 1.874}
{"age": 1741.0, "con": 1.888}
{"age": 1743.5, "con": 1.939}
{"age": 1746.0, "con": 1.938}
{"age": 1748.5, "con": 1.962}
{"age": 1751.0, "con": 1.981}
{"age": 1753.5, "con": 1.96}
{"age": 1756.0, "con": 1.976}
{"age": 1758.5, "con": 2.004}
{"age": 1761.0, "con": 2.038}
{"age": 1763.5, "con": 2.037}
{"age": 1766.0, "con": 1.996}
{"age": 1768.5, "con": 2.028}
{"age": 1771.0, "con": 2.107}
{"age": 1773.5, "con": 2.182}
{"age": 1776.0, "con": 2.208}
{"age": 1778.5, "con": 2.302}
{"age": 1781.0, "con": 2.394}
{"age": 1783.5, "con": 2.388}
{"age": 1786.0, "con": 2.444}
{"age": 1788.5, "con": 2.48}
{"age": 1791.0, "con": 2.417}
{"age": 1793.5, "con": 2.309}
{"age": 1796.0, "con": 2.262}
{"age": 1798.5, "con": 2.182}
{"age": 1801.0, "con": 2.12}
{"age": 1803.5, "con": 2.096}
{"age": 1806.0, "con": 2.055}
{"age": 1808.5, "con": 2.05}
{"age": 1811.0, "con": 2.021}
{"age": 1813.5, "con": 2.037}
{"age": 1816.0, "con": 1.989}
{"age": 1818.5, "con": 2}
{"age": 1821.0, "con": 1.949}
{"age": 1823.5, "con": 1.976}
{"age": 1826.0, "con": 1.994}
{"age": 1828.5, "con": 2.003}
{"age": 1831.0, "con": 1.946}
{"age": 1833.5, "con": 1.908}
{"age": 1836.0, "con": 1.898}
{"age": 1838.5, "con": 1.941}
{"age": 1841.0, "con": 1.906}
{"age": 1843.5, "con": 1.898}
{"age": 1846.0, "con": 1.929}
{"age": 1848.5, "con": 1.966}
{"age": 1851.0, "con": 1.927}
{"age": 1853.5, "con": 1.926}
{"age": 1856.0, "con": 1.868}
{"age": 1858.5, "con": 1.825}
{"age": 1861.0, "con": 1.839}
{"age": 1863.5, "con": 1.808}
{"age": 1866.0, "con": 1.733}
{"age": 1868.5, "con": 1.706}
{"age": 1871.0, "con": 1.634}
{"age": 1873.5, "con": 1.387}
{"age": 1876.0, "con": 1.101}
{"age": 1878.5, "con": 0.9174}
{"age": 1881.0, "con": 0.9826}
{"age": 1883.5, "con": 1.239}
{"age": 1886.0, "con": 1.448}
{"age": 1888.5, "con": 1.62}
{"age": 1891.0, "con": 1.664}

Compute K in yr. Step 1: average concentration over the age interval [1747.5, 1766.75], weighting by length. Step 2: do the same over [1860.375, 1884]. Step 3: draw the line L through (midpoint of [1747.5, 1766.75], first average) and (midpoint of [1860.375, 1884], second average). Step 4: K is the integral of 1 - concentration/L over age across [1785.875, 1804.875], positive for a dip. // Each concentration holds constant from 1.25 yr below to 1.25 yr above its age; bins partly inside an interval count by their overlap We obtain -4.9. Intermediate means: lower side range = 1.99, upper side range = 1.43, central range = 2.28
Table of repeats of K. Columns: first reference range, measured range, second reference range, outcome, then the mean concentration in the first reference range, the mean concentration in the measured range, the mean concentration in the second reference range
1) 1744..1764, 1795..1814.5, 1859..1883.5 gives -3.8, 1.98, 2.1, 1.46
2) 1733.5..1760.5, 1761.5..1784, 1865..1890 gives -4.2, 1.94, 2.17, 1.38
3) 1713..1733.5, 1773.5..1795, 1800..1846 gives -4.6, 1.87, 2.36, 1.99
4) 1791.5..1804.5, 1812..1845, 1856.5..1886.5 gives -0.9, 2.21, 1.96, 1.48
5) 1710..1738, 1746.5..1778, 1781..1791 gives 2.5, 1.89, 2.04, 2.43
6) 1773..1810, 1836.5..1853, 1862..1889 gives -2.0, 2.26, 1.93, 1.41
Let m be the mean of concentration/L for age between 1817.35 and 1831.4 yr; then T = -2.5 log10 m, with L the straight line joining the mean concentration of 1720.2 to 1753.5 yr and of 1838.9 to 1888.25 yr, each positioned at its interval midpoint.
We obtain -0.15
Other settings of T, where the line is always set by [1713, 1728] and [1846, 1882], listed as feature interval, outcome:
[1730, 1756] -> -0.04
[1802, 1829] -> -0.17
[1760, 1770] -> -0.12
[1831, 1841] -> -0.14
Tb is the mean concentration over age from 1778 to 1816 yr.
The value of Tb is 2.23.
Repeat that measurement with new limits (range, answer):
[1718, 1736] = 1.86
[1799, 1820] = 2.05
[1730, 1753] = 1.91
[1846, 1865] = 1.88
